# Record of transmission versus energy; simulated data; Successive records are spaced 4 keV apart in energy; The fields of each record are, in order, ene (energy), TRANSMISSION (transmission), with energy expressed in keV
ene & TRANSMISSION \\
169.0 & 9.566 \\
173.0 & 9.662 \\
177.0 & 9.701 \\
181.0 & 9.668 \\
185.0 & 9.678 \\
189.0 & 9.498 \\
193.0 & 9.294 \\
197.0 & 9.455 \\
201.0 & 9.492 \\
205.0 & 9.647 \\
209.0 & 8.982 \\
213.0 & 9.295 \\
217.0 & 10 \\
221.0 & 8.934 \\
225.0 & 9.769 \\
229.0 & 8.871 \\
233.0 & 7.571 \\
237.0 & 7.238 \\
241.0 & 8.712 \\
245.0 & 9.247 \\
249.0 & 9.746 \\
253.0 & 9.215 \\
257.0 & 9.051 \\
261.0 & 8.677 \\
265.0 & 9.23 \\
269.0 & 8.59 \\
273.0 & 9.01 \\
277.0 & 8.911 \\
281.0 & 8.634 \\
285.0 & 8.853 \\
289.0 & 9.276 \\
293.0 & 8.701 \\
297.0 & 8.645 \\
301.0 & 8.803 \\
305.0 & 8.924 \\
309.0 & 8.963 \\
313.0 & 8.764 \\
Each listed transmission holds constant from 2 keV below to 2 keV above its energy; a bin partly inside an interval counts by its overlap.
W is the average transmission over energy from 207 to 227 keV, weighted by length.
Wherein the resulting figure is 9.4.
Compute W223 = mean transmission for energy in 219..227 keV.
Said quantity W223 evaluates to 9.35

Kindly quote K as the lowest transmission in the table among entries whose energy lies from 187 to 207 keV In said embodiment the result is 9.294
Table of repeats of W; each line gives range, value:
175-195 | 9.57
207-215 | 9.14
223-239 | 8.36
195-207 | 9.53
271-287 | 8.85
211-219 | 9.65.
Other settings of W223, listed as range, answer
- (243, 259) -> 9.31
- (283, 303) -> 8.86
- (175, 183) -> 9.68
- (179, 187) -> 9.67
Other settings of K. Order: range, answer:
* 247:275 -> 8.59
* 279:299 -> 8.634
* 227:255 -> 7.238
